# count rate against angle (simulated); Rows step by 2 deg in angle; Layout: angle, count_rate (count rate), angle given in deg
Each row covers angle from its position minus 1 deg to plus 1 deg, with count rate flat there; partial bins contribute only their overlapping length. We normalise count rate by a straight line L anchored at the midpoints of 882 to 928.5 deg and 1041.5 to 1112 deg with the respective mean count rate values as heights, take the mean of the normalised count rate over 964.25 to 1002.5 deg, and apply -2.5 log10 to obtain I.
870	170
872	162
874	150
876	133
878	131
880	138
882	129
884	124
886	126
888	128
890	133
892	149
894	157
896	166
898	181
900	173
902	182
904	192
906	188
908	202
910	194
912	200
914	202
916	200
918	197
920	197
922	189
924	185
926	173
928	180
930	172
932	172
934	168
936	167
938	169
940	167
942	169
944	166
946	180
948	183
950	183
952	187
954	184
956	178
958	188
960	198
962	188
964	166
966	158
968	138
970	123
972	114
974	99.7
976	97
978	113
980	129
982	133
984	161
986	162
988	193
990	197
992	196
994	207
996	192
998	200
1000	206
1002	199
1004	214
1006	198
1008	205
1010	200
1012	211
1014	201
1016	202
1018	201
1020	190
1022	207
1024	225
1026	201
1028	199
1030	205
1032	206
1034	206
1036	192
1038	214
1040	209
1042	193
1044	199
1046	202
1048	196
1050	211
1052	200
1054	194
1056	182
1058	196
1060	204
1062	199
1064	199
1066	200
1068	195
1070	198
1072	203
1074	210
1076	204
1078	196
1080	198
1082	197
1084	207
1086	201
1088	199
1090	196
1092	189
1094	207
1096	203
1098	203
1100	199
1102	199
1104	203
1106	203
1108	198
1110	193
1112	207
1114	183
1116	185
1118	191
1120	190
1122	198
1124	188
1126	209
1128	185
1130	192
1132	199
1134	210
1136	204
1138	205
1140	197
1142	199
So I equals 0.172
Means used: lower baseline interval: 174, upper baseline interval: 199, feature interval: 158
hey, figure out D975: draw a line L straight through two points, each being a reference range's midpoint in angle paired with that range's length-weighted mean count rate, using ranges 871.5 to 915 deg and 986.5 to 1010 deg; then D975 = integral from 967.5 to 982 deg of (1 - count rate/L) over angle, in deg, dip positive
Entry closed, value 5.6 deg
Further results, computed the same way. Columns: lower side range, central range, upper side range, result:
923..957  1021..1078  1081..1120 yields -3.3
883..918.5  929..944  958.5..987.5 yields -1.1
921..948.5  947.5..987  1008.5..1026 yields 6.7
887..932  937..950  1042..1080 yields 0.7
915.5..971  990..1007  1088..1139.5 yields -1.7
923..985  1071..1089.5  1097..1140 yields -1.2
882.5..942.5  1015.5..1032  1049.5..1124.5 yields -1.3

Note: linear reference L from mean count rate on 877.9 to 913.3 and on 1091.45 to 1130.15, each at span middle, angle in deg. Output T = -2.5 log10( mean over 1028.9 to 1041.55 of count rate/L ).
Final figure -0.11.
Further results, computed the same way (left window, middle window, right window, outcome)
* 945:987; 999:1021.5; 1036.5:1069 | -0.14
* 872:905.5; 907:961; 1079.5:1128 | -0.15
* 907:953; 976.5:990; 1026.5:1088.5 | 0.26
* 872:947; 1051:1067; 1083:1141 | -0.04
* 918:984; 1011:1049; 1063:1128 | -0.12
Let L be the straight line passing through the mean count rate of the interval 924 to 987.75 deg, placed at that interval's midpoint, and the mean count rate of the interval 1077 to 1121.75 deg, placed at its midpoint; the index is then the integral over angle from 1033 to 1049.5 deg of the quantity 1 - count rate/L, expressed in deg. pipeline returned -1.7 deg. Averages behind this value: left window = 161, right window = 198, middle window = 202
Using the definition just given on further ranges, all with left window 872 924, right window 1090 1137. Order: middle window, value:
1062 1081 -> -0.9 deg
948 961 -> -0.8 deg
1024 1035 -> -1.2 deg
